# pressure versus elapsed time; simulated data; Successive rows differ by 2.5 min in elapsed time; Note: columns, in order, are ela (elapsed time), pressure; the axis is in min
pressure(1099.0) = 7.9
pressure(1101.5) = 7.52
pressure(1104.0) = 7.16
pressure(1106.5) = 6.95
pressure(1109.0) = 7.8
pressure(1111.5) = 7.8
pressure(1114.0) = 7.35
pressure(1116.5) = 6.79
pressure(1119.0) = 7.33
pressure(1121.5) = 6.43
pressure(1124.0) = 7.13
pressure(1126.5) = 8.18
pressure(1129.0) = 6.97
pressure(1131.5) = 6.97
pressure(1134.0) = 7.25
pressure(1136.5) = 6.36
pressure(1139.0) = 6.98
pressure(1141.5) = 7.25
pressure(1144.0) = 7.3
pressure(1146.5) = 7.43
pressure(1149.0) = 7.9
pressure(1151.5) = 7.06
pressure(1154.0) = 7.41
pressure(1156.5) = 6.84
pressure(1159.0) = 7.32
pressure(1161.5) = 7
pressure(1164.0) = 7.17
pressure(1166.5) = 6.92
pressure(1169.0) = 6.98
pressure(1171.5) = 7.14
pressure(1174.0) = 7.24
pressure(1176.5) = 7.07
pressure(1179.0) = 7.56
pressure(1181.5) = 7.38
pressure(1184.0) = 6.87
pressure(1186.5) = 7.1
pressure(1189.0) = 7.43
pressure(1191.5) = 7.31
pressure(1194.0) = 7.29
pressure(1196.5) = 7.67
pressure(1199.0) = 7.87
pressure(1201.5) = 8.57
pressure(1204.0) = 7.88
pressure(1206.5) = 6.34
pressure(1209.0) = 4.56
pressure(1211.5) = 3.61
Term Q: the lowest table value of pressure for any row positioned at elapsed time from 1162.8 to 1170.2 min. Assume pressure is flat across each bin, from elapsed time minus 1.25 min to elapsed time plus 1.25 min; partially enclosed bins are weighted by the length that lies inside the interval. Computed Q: 6.92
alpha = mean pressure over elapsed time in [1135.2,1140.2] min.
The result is 6.67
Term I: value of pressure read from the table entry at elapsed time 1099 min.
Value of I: 7.9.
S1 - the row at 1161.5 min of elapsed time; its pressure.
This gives 7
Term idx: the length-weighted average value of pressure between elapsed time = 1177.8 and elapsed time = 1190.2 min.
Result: 7.27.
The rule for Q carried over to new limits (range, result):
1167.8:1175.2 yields 6.98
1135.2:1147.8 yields 6.36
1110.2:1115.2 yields 7.35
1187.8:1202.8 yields 7.29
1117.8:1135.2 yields 6.43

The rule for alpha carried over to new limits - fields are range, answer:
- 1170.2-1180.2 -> 7.25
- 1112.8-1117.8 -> 7.07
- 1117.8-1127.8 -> 7.27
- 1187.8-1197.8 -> 7.43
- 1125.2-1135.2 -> 7.34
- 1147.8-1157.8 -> 7.3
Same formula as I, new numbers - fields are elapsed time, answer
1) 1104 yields 7.16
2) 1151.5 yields 7.06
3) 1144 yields 7.3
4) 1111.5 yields 7.8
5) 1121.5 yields 6.43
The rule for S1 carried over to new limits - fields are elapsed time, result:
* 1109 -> 7.8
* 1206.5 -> 6.34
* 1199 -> 7.87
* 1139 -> 6.98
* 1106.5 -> 6.95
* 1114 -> 7.35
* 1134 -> 7.25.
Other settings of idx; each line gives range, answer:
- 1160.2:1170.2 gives 7.02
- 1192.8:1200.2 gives 7.61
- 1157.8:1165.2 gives 7.16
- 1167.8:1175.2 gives 7.12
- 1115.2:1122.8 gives 6.86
